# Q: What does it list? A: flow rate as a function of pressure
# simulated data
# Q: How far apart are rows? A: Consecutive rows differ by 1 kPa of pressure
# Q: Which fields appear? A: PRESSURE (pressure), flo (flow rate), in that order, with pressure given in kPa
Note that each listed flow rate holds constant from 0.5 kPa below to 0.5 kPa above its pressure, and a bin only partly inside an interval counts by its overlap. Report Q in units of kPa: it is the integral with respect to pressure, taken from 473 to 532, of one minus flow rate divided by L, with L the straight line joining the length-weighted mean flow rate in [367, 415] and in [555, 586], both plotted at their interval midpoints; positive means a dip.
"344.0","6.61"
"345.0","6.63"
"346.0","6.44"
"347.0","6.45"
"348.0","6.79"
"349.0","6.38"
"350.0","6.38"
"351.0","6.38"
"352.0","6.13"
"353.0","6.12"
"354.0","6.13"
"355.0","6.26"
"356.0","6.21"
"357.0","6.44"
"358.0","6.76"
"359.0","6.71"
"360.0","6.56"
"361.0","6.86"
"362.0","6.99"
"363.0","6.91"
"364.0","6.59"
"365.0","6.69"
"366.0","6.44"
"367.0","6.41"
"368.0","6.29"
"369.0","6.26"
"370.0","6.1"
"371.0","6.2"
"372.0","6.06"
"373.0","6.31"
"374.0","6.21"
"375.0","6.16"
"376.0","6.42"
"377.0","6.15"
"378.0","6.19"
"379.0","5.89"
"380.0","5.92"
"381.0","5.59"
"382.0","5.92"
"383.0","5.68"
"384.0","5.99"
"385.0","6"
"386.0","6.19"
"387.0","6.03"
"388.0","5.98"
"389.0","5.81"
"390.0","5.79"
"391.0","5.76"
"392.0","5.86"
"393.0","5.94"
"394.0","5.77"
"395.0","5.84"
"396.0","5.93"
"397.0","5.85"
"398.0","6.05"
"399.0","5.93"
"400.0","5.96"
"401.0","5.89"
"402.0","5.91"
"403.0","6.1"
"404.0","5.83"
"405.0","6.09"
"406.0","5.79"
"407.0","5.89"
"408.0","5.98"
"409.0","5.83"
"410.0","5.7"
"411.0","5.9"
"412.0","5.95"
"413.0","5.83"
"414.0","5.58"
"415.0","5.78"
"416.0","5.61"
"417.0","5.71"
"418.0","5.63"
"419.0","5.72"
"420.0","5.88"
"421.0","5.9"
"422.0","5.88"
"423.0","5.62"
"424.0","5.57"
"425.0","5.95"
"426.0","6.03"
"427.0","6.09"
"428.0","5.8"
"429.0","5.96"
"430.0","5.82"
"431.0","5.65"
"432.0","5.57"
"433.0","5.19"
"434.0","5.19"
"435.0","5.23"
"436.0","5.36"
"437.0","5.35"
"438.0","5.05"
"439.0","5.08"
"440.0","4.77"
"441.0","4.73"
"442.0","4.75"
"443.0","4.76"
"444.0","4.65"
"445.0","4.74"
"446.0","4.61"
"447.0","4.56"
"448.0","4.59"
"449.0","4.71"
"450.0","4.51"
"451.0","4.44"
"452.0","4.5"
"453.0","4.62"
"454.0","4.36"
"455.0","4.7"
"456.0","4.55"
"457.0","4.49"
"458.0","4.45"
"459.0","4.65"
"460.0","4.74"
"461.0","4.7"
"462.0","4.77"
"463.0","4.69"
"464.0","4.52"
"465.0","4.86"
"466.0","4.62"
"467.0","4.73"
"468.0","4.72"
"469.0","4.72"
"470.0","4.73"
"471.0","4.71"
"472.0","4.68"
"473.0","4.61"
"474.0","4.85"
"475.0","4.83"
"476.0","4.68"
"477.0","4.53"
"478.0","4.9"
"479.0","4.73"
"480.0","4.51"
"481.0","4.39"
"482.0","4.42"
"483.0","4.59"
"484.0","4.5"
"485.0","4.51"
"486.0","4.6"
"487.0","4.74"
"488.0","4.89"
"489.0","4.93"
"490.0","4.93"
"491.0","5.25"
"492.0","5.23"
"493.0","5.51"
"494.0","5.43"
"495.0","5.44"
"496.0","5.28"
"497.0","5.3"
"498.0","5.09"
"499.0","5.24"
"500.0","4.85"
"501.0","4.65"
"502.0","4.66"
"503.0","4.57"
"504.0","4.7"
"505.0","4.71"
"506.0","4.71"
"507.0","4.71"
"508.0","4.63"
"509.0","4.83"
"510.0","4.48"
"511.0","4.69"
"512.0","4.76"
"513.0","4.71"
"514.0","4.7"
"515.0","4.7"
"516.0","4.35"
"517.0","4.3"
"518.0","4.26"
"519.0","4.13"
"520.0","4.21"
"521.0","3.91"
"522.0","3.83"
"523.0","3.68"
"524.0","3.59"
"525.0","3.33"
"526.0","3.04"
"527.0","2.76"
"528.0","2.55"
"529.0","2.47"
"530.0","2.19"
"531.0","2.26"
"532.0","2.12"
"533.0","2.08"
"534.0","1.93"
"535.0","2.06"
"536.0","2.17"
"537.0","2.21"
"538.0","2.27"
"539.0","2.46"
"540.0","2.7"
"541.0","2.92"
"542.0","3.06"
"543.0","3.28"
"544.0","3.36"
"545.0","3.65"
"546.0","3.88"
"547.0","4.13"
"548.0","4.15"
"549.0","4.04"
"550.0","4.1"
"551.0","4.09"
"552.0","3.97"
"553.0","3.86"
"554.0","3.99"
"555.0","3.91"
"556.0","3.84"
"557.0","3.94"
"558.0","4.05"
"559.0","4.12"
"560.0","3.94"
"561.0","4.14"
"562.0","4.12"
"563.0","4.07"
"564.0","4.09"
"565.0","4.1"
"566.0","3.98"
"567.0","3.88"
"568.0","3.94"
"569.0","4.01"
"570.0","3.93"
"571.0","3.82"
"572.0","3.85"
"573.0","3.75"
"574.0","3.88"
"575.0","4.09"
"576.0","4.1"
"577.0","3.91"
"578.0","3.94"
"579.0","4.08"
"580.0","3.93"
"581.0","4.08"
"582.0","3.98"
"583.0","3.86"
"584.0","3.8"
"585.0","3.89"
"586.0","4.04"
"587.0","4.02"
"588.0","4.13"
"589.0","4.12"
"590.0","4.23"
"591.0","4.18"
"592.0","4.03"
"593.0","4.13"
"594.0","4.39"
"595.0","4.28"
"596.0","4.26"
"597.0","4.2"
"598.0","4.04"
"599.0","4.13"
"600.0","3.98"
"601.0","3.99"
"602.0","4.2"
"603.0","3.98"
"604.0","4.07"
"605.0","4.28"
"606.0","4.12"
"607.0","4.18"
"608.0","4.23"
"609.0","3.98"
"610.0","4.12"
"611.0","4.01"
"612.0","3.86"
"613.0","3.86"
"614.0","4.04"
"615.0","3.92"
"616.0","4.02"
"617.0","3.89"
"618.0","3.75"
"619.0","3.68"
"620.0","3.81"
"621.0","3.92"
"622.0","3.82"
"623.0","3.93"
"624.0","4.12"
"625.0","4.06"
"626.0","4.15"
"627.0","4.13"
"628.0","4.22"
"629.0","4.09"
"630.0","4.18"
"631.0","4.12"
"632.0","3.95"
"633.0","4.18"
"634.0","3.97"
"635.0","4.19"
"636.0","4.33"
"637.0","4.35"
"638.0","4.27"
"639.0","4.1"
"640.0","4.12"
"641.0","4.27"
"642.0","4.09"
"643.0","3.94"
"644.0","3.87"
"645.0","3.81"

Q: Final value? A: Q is 4.1 kPa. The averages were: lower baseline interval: 5.97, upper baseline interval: 3.97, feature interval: 4.42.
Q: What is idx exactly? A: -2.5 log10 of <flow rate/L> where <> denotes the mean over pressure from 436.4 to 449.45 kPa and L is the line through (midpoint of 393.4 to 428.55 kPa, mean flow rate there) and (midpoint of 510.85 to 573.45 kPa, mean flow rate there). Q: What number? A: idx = 0.108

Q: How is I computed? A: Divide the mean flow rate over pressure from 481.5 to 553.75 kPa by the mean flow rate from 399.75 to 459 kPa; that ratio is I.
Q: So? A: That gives 0.75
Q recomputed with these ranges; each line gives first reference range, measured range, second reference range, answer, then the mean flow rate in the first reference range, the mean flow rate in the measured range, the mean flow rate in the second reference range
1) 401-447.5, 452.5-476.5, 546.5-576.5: 1.97 kPa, 5.54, 4.67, 4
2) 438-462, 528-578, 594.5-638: 9.29 kPa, 4.65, 3.48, 4.06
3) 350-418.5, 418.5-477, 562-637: 5.22 kPa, 6.08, 5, 4.04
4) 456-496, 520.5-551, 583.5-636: 9.76 kPa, 4.77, 3.02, 4.06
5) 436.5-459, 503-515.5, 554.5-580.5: -1.07 kPa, 4.68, 4.69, 3.98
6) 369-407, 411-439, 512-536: -2.08 kPa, 5.98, 5.66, 3.36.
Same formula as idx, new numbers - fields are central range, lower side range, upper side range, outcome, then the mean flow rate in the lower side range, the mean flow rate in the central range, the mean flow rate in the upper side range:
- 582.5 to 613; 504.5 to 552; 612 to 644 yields -0.052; 3.56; 4.09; 4.04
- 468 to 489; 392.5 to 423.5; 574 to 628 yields 0.115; 5.85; 4.66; 4.04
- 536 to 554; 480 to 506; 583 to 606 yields 0.298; 4.89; 3.4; 4.1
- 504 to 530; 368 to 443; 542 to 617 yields 0.149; 5.79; 4.06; 4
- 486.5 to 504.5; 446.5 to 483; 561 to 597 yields -0.130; 4.63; 5.04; 4.03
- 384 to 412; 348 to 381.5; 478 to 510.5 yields 0.008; 6.34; 5.91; 4.84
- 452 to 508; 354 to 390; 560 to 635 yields 0.090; 6.25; 4.77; 4.03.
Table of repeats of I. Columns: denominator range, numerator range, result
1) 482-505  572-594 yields 0.81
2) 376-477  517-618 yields 0.69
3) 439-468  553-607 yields 0.87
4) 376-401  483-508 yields 0.83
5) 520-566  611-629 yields 1.18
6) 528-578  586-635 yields 1.17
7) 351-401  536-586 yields 0.61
